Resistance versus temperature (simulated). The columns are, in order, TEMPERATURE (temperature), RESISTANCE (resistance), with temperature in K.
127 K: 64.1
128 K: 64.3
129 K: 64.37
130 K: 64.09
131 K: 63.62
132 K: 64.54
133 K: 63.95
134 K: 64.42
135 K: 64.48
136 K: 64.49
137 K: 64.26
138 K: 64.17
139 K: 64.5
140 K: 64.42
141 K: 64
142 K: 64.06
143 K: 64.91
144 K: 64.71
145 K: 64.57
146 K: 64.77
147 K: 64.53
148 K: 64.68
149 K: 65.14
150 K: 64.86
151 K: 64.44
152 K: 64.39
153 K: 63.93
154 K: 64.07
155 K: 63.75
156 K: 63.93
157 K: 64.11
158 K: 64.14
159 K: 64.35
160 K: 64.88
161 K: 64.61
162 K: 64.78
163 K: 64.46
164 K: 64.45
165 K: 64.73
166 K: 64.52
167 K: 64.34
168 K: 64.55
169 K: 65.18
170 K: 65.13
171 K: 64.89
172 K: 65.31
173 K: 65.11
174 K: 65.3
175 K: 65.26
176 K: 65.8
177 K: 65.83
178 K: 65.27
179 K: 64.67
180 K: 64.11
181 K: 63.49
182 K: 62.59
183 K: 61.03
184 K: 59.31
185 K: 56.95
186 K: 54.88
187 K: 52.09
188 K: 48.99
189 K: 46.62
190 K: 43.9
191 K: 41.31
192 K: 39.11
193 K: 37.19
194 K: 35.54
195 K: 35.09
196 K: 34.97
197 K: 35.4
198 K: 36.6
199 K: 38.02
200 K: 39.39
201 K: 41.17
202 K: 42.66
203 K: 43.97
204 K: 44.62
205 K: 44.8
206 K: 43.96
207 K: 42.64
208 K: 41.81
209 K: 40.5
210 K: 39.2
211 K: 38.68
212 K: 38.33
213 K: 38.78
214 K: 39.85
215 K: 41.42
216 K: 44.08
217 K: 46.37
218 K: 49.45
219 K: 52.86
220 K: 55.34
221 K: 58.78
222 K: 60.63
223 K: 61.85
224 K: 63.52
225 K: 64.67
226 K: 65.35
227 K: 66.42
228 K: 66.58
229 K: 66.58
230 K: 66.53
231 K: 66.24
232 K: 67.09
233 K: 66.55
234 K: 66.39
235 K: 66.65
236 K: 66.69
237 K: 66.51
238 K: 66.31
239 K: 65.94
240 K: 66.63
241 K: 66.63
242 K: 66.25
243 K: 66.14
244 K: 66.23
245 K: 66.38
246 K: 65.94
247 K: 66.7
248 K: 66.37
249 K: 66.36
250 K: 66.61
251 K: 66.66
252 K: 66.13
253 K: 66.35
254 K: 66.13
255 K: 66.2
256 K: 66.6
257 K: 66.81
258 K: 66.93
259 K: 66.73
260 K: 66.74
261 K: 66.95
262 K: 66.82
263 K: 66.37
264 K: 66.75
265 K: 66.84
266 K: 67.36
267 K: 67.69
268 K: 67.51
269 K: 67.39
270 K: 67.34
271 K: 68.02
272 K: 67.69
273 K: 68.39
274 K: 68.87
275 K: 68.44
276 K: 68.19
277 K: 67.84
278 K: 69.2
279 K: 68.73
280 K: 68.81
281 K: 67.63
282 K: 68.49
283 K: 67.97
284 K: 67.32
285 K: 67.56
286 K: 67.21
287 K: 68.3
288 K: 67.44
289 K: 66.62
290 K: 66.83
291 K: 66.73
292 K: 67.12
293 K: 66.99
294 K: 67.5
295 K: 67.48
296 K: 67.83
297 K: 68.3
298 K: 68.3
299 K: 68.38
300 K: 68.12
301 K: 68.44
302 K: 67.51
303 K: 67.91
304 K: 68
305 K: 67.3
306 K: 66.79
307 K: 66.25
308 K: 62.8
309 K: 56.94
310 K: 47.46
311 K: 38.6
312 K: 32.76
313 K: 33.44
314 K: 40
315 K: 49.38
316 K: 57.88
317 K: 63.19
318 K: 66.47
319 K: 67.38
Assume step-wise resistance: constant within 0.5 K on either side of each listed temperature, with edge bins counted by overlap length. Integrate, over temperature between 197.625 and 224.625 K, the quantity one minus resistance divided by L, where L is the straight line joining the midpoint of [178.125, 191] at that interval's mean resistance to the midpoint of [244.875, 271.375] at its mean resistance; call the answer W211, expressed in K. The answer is 6.51 K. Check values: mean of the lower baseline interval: 56.2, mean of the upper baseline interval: 66.8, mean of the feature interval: 45.7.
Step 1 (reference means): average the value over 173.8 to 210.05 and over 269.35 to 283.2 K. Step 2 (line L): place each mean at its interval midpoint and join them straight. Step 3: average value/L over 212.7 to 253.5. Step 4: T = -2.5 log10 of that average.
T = -0.06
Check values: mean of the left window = 48.7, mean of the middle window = 62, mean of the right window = 68.3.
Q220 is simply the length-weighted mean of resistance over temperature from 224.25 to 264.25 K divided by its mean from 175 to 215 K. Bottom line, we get 1.41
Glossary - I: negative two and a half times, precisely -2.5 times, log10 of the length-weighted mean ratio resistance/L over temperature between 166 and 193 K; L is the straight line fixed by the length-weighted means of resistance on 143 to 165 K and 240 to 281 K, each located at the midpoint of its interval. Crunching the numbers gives 0.11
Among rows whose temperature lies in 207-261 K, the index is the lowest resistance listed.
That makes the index 38.33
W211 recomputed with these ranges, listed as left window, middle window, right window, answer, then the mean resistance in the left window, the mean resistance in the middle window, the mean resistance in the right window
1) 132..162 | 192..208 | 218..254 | 6.2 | 64.4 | 39.8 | 64.9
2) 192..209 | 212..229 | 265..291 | -2.6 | 39.9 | 54.6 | 67.8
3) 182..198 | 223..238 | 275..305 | -3.1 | 45.7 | 66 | 67.8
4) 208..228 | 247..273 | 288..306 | -3.1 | 51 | 66.9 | 67.6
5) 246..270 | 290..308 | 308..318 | -4.9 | 66.7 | 67.4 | 48.4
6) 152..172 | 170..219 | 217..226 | 9.9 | 64.5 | 48.9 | 58.1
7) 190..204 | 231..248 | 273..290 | -4.1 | 38.9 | 66.4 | 68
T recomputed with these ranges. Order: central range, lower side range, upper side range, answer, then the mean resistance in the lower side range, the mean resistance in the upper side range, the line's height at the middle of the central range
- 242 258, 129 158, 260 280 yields 0.013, 64.3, 67.7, 67.2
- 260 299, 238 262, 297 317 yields -0.093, 66.5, 58.1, 62.1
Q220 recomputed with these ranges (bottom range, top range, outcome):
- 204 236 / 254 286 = 1.25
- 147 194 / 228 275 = 1.10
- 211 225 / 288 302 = 1.35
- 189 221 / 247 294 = 1.61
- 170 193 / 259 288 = 1.17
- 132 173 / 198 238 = 0.82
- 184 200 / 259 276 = 1.57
